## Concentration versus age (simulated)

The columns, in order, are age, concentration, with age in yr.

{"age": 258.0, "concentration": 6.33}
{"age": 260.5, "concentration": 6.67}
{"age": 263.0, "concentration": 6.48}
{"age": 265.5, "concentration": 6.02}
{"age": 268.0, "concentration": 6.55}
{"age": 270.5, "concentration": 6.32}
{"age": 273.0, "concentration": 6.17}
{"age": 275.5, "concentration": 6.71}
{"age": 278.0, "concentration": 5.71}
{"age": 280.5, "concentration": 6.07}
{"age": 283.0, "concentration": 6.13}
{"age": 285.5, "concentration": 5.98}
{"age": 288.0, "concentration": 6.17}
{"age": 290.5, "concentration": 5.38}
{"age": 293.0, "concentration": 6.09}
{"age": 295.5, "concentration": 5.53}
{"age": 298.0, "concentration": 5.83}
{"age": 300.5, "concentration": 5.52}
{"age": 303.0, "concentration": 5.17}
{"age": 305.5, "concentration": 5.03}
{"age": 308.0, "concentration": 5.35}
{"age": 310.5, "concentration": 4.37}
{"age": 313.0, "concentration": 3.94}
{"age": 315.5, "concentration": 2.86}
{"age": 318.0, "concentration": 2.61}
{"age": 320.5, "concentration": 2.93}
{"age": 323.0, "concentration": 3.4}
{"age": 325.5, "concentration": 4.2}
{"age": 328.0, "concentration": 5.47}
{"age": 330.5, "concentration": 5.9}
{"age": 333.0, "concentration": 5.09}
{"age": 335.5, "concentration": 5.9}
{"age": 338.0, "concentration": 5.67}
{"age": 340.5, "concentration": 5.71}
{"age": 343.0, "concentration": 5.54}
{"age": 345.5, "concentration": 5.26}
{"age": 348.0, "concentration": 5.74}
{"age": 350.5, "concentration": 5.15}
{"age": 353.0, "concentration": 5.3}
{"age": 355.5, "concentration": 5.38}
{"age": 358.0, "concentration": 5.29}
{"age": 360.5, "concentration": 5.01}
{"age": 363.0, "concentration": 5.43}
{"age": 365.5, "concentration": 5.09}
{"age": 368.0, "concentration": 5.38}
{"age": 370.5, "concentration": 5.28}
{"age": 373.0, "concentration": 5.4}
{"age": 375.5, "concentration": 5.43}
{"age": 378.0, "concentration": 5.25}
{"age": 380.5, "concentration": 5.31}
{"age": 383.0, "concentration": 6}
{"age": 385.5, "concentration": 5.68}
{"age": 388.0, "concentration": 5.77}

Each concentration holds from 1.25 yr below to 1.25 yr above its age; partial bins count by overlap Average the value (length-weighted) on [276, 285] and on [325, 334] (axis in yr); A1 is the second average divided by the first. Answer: 0.9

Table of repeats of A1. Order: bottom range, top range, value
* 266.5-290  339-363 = 0.87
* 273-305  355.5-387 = 0.92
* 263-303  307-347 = 0.77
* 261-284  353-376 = 0.85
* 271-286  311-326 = 0.54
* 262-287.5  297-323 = 0.69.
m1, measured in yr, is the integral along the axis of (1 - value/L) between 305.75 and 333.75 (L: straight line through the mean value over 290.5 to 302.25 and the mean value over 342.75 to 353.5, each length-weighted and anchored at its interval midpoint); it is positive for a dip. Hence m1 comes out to 6.8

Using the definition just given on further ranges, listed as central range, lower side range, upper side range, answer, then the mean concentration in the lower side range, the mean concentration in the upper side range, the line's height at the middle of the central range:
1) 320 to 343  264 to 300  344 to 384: 2.45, 6.04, 5.35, 5.63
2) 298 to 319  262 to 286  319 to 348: 4.10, 6.22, 5.02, 5.52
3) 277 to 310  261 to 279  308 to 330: -3.41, 6.3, 3.89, 5.15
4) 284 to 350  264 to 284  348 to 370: 8.14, 6.21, 5.28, 5.74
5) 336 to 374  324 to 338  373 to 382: -0.36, 5.31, 5.36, 5.33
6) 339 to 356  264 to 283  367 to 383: 0.52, 6.22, 5.39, 5.62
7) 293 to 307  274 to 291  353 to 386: 1.04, 6.05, 5.37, 5.91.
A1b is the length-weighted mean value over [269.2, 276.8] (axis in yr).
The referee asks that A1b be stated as 6.4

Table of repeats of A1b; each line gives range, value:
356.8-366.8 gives 5.21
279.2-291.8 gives 5.95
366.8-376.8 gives 5.37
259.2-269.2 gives 6.43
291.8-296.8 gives 5.81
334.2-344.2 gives 5.7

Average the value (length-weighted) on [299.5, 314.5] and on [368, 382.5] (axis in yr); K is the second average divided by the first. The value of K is 1.1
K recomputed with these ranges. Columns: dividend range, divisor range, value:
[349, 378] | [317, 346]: 1.10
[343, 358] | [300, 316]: 1.16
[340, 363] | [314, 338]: 1.24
